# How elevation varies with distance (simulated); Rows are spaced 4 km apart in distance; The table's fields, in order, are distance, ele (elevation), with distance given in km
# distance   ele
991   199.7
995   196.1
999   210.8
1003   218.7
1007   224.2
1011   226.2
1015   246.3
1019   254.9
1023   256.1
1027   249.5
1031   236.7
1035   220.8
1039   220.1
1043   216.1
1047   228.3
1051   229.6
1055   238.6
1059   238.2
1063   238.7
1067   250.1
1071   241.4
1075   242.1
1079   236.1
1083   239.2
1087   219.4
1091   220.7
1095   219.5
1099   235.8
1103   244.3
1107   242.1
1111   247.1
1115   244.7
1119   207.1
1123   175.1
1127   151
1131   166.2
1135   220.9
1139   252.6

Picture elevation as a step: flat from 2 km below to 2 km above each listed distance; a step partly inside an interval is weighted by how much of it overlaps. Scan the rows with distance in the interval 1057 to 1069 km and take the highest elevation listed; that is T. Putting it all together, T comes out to 250.1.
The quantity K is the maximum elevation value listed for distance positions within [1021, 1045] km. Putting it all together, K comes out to 256.1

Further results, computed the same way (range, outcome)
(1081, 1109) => 244.3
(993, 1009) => 224.2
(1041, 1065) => 238.7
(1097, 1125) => 247.1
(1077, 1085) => 239.2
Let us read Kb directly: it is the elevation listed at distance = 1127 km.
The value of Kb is 151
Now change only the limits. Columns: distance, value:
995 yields 196.1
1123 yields 175.1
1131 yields 166.2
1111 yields 247.1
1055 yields 238.6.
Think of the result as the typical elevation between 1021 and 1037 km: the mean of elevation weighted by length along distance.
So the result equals 241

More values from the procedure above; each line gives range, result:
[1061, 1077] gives 243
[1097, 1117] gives 243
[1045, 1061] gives 234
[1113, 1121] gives 226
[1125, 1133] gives 159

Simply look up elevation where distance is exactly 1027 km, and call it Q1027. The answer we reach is 249.5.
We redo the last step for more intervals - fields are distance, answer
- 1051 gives 229.6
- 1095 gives 219.5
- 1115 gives 244.7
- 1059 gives 238.2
